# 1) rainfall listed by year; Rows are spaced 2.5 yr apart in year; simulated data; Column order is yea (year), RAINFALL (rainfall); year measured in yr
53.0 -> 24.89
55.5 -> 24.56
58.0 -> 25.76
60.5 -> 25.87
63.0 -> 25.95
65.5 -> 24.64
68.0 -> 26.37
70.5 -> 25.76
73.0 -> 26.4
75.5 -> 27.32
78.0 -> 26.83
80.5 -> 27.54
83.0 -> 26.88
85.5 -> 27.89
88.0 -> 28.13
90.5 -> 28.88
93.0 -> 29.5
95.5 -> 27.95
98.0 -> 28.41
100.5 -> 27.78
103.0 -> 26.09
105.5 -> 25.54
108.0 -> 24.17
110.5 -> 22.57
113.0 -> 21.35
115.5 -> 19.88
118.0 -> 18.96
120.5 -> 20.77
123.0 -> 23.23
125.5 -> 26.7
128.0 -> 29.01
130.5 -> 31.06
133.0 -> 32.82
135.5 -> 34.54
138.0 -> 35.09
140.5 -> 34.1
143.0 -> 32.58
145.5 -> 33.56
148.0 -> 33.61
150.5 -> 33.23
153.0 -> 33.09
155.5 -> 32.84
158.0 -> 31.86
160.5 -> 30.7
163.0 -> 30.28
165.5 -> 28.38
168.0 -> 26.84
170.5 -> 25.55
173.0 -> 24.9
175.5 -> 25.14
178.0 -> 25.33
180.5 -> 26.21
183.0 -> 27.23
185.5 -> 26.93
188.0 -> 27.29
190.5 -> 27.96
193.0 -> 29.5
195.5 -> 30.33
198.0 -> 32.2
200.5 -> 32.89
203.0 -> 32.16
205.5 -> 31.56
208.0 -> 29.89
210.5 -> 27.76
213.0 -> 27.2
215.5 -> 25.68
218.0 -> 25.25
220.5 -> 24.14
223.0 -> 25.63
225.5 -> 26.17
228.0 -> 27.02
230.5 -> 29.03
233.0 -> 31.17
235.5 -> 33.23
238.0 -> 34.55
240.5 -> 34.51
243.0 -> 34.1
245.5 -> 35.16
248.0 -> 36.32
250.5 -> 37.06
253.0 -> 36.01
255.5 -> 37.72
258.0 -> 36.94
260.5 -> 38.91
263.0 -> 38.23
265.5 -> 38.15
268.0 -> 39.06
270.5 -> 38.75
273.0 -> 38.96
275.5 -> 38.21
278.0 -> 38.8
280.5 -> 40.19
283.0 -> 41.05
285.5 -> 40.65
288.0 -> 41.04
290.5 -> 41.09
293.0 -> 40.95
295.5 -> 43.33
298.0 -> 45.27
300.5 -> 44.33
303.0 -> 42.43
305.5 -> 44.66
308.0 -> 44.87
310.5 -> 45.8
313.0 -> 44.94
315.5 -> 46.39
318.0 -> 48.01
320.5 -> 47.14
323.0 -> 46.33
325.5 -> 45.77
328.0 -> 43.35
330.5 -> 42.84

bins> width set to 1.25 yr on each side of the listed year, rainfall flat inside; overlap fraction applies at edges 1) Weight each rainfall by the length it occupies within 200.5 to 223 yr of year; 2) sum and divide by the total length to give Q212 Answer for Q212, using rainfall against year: 28.1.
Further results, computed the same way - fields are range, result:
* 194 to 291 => 34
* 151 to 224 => 28.5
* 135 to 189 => 29.9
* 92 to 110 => 26.8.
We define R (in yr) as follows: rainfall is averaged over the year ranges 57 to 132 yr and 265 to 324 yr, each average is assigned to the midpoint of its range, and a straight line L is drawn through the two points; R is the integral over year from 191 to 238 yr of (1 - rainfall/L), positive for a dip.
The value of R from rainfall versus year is 8.9 yr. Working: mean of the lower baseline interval 25.9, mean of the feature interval 29.1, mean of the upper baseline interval 42.6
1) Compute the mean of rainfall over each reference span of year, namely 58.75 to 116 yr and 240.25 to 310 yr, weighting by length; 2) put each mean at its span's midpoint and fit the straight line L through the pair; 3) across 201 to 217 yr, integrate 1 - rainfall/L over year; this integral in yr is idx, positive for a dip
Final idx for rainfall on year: 2.6 yr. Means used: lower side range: 26.2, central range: 29.2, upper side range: 39.7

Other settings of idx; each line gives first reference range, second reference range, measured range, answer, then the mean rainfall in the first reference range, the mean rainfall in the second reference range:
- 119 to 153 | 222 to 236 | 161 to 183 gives 2.33 yr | 30.8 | 28.5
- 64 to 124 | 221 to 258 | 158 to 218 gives 3.54 yr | 25.5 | 32.7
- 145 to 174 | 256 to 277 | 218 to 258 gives 4.72 yr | 30.4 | 38.4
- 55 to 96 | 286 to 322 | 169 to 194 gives 5.98 yr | 26.9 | 44.2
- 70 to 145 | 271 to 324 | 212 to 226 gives 4.18 yr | 27.3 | 43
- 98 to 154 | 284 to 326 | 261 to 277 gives 0.95 yr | 28.2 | 44.2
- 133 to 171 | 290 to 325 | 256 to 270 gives 0.97 yr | 31.9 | 44.8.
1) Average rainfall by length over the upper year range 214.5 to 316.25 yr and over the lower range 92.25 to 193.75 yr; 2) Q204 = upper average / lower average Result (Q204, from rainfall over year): 1.32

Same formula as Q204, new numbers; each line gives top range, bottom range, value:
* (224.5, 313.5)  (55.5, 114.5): 1.45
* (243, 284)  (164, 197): 1.40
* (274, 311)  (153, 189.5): 1.50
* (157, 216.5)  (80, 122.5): 1.12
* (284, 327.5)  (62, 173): 1.58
